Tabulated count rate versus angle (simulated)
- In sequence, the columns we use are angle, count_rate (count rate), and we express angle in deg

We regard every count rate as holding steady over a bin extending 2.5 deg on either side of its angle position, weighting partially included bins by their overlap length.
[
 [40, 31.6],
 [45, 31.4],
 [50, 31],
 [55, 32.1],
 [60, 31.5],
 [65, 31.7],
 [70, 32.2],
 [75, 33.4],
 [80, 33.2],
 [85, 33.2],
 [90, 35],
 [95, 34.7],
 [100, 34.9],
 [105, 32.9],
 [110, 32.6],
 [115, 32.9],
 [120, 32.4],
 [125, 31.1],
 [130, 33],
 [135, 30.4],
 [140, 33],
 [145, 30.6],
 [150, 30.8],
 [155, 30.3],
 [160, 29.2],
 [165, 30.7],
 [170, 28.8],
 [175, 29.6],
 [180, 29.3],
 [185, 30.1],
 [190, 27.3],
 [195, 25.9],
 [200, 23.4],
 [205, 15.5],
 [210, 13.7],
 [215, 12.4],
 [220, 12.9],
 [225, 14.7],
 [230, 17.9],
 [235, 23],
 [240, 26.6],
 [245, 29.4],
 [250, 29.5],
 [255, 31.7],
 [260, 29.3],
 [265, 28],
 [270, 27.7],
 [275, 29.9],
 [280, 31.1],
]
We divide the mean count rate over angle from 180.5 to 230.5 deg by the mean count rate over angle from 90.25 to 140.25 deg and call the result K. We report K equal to 0.6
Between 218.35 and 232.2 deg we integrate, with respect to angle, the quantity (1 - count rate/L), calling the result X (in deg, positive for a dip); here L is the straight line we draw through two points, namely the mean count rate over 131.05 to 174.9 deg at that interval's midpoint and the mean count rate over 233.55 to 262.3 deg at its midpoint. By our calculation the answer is 6.5 deg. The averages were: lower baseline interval 30.5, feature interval 15.2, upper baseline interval 28.4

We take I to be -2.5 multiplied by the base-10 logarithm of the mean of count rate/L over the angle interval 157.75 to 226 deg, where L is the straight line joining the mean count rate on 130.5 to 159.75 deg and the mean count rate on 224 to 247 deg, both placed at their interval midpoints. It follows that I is 0.17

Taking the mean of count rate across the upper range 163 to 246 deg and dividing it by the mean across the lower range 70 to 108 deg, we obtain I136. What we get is 0.68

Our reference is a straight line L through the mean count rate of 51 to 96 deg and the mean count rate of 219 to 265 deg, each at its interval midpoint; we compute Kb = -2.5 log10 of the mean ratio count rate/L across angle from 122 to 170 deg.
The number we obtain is -0.06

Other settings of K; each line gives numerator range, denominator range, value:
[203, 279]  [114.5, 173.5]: 0.74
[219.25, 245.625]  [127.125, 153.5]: 0.66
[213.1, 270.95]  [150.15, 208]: 0.86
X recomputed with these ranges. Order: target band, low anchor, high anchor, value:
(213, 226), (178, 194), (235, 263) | 7.0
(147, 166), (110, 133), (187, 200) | -0.6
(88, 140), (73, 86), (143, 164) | -1.8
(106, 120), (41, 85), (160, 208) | -1.3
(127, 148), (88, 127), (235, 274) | 0.4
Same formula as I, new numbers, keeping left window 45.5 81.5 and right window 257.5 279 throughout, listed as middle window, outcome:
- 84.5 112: -0.08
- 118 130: -0.03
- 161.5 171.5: 0.02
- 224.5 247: 0.27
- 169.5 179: 0.04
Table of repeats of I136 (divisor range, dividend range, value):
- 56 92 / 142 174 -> 0.92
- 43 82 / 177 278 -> 0.75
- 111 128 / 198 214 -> 0.52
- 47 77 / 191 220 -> 0.57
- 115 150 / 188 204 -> 0.77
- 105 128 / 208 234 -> 0.46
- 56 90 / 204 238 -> 0.49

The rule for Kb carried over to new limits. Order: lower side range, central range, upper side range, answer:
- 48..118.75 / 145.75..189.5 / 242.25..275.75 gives 0.05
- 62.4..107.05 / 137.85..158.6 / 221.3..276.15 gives -0.02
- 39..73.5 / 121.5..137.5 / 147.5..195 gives -0.05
